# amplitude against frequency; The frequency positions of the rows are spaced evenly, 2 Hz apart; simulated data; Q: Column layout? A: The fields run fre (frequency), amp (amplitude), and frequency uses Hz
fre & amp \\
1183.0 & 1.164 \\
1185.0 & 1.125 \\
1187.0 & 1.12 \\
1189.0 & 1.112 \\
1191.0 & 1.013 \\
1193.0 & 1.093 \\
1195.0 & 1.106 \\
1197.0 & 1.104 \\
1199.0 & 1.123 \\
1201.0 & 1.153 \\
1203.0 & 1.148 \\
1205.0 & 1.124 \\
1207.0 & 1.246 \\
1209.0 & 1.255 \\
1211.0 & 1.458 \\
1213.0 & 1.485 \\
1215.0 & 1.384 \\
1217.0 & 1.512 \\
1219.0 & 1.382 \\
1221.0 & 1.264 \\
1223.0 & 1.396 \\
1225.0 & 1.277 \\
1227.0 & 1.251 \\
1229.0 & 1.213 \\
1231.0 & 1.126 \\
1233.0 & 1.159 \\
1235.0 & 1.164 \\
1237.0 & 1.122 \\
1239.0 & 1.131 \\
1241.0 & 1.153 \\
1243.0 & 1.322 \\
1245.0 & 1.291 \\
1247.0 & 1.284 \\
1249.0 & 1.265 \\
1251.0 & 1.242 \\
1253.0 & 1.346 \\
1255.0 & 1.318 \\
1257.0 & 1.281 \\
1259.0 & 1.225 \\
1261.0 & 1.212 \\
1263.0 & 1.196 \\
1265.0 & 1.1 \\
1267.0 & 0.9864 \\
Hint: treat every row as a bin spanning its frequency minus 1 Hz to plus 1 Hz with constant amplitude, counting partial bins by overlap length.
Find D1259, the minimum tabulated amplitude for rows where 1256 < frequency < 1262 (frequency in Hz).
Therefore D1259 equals 1.212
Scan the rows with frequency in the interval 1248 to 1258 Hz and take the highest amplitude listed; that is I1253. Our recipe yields 1.346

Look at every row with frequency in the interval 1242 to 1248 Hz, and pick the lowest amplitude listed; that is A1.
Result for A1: 1.284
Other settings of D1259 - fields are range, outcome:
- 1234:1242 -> 1.122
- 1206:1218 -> 1.246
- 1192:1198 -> 1.093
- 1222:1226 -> 1.277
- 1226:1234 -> 1.126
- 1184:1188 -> 1.12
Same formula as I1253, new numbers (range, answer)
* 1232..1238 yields 1.164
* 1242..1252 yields 1.322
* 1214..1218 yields 1.512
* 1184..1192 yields 1.125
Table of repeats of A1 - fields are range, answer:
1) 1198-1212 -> 1.123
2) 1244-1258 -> 1.242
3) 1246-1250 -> 1.265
